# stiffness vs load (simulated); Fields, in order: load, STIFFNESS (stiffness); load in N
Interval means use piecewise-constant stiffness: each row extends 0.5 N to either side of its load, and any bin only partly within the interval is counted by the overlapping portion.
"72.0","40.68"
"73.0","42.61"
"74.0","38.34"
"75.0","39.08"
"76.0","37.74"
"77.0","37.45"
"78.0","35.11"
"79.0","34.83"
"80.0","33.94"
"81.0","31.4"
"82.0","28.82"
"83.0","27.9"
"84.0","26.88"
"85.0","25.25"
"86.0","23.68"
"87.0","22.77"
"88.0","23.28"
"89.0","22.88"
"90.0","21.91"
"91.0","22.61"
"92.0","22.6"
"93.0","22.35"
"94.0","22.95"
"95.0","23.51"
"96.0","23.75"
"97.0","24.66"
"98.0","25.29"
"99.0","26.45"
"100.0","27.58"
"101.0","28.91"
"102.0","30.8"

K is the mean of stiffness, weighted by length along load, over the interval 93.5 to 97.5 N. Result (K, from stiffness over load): 23.7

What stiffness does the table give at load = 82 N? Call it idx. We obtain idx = 28.82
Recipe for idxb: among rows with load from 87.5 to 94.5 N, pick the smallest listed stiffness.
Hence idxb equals 21.91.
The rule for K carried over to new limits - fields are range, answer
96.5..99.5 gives 25.5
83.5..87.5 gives 24.6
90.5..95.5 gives 22.8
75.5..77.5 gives 37.6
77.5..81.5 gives 33.8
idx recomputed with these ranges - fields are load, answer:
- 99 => 26.45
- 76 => 37.74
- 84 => 26.88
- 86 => 23.68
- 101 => 28.91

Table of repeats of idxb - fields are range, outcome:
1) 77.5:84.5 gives 26.88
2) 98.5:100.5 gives 26.45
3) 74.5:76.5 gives 37.74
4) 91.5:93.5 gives 22.35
